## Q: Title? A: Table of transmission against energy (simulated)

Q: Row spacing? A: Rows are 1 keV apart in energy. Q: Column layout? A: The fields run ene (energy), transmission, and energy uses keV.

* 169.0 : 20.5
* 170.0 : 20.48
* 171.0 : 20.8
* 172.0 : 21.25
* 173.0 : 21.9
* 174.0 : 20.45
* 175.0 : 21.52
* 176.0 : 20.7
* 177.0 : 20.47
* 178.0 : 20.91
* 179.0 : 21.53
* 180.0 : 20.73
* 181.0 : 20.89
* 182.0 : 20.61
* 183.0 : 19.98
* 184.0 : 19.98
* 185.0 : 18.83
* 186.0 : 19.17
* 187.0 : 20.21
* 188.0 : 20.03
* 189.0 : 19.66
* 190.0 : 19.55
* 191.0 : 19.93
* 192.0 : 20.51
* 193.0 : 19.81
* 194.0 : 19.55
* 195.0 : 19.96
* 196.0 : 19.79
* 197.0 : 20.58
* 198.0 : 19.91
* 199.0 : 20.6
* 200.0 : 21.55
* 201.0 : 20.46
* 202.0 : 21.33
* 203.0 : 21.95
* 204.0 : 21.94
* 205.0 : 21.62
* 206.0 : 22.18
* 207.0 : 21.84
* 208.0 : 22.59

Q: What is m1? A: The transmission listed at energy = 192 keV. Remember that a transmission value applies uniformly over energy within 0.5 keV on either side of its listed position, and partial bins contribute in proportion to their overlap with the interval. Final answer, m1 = 20.51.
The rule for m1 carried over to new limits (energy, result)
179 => 21.53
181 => 20.89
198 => 19.91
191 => 19.93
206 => 22.18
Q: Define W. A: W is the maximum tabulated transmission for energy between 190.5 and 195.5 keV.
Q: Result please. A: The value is 20.51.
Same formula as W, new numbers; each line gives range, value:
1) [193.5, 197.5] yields 20.58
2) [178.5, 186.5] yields 21.53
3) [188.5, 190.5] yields 19.66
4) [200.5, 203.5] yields 21.95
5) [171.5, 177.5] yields 21.9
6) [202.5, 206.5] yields 22.18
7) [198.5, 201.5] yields 21.55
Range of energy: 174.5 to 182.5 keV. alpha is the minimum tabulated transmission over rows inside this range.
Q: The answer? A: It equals 20.47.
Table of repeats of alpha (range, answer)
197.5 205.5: 19.91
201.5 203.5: 21.33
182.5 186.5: 18.83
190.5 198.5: 19.55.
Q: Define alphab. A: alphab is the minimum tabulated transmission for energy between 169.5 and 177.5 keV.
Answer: 20.45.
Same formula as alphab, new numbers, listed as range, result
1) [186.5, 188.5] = 20.03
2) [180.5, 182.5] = 20.61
